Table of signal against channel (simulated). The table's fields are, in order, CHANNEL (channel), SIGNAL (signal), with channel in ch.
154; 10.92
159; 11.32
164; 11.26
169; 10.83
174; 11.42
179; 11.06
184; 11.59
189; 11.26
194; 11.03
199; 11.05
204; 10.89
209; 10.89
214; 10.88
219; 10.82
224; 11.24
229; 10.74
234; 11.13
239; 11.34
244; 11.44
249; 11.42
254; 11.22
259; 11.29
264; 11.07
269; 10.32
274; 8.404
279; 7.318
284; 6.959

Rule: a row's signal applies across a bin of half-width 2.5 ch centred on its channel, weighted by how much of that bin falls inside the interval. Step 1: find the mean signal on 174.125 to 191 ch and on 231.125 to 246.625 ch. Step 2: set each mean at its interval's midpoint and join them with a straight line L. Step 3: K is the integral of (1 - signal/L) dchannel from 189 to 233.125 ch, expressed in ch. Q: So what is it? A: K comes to 1.3 ch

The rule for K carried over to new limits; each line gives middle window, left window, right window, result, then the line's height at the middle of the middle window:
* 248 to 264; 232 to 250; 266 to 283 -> -1.9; 10.1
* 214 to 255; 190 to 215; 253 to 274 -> -1.3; 10.8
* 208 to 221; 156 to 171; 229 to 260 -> 0.4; 11.2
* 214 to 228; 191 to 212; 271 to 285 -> -1.2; 10.1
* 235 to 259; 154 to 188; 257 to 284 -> -3.7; 9.83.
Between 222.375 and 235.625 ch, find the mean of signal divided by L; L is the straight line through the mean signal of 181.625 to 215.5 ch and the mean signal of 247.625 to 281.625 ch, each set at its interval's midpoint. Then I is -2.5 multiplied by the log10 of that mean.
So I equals -0.04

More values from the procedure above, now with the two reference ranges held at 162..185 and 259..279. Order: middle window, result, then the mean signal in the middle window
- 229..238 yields -0.08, 11.1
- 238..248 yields -0.12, 11.4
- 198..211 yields -0.02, 10.9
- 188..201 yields -0.02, 11.1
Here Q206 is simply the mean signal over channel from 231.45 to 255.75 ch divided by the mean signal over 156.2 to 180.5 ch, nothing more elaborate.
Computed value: 1.01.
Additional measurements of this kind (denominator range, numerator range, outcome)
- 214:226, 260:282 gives 0.85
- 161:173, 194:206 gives 0.99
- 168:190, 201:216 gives 0.97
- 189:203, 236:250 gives 1.03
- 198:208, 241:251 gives 1.04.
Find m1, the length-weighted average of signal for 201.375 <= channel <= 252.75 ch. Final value 11.1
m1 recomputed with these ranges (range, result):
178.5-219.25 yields 11.1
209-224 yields 10.9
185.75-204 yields 11.1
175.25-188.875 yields 11.3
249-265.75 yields 11.2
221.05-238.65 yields 11.1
